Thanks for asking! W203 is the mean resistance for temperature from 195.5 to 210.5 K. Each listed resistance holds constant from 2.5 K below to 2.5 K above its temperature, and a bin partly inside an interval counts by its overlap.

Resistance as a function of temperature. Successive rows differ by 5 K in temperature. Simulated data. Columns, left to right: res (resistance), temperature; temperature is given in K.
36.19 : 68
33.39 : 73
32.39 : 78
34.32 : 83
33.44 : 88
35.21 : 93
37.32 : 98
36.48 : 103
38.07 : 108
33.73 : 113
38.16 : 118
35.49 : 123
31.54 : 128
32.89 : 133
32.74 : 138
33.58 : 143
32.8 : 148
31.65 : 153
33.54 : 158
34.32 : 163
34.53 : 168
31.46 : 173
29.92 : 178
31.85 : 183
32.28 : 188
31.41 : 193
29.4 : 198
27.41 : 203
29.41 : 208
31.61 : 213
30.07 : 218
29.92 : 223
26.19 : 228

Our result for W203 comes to 28.7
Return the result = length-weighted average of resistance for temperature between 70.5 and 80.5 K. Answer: 32.9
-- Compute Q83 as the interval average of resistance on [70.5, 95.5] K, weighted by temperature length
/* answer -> 33.8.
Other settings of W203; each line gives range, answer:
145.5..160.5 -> 32.7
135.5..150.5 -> 33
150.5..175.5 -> 33.1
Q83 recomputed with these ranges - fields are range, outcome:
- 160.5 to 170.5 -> 34.4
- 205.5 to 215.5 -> 30.5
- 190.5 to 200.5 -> 30.4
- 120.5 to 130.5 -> 33.5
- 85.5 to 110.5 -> 36.1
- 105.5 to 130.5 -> 35.4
